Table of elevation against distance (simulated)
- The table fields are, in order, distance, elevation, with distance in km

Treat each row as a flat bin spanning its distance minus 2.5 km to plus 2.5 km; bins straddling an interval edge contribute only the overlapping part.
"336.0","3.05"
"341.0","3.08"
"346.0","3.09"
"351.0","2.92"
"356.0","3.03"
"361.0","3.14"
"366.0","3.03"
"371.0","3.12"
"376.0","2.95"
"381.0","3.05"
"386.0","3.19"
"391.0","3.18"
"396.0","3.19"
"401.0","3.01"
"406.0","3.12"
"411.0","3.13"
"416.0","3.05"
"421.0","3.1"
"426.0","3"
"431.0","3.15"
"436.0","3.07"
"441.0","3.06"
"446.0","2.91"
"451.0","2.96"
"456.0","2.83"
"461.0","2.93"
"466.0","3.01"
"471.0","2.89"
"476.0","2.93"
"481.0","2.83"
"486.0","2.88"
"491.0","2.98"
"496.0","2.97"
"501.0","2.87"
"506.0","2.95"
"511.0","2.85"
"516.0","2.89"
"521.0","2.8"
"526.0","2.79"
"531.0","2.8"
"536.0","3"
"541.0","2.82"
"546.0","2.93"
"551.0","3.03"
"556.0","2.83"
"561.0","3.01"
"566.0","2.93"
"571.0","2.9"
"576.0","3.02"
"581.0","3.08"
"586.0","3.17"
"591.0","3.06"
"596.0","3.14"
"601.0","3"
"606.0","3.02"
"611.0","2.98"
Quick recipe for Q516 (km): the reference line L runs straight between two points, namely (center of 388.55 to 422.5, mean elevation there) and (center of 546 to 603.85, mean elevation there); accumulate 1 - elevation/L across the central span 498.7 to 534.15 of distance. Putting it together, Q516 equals 2.3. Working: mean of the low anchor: 3.11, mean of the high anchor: 3.01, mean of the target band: 2.85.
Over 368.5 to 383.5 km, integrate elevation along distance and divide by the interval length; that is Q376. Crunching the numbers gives 3.04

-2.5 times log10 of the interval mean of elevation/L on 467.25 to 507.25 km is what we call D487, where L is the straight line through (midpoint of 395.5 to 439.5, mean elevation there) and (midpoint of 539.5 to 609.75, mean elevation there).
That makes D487 0.05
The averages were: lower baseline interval 3.09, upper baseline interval 3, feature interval 2.91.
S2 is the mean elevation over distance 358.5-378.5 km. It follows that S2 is 3.06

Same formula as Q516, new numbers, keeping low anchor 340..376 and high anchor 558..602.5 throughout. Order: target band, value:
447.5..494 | 1.9 km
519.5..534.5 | 1.1 km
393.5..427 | -0.5 km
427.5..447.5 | -0.1 km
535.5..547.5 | 0.5 km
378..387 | -0.1 km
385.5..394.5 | -0.4 km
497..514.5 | 0.8 km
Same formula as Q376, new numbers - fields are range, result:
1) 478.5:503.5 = 2.91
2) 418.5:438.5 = 3.08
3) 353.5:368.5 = 3.07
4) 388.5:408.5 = 3.12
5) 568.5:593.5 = 3.05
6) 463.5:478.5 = 2.94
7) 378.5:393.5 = 3.14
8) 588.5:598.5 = 3.1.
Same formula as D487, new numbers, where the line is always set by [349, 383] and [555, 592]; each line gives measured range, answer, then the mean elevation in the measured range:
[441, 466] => 0.03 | 2.93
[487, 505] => 0.03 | 2.94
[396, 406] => -0.02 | 3.08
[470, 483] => 0.05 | 2.88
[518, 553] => 0.05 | 2.88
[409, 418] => -0.02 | 3.09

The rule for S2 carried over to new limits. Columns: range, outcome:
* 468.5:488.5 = 2.88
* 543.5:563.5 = 2.95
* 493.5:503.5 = 2.92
